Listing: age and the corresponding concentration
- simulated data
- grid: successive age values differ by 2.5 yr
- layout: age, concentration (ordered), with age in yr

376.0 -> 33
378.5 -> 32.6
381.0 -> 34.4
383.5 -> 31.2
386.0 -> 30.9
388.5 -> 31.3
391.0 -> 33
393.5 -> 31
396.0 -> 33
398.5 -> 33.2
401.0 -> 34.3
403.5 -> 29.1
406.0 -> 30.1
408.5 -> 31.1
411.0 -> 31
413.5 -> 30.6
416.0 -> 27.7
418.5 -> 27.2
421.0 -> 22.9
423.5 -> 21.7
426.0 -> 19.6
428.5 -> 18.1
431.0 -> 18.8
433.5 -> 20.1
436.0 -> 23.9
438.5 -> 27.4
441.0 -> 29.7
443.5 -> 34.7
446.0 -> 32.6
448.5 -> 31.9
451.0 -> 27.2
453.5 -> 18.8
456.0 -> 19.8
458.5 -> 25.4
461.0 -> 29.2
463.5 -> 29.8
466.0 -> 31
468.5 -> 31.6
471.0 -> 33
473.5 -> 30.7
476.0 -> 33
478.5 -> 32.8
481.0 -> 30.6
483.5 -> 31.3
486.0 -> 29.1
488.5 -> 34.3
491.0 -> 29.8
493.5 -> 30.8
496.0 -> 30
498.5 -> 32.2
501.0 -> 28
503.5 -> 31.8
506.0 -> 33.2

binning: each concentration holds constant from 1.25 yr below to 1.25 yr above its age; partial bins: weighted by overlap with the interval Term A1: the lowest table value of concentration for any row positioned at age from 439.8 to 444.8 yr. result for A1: 29.7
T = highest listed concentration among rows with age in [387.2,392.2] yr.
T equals 33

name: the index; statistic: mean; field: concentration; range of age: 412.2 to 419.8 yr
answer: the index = 28.5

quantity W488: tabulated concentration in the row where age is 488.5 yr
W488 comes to 34.3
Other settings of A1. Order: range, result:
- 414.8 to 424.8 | 21.7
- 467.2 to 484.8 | 30.6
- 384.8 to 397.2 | 30.9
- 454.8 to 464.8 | 19.8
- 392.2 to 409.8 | 29.1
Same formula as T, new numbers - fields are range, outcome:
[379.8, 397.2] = 34.4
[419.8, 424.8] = 22.9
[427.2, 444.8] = 34.7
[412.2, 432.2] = 30.6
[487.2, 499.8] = 34.3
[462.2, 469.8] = 31.6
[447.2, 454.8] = 31.9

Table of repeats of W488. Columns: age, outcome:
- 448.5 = 31.9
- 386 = 30.9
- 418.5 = 27.2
